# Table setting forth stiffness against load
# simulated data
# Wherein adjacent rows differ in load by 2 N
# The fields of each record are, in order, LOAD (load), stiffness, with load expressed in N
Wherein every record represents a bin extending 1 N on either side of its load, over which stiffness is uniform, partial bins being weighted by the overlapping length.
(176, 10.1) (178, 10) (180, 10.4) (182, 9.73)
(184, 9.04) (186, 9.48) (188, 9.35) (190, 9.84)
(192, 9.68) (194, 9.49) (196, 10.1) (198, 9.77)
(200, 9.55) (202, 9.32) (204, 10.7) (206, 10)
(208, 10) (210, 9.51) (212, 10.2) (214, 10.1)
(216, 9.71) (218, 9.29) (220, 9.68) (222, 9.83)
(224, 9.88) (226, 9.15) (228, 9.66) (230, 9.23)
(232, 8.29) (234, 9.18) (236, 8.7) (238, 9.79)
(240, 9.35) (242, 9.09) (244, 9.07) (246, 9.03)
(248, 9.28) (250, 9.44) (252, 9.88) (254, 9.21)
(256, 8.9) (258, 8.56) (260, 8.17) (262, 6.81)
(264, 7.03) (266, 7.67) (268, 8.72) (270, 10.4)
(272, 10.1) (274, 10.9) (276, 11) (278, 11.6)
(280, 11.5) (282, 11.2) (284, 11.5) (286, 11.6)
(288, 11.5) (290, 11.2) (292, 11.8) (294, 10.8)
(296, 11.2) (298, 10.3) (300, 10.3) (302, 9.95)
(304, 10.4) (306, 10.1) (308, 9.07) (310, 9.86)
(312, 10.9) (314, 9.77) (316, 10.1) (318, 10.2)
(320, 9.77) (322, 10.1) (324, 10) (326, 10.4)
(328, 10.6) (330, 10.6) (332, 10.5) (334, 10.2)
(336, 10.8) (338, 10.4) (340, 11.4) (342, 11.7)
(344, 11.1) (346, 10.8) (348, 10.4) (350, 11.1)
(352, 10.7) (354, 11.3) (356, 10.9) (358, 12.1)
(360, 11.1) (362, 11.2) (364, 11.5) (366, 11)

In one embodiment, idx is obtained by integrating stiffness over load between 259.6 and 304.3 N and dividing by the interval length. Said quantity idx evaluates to 10.3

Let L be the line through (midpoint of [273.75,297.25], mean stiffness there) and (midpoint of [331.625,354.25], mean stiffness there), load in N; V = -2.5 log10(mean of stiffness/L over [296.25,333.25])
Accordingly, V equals 0.09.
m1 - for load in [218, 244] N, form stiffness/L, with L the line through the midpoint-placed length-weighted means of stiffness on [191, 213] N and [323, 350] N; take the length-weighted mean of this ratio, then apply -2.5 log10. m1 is 0.081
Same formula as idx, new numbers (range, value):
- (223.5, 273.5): 8.99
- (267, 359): 10.7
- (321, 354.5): 10.7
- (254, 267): 7.96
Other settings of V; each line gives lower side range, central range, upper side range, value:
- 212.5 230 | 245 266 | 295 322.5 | 0.15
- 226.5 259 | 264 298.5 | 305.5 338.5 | -0.11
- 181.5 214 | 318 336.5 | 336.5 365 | 0.06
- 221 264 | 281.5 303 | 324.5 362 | -0.11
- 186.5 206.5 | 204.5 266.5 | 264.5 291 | 0.11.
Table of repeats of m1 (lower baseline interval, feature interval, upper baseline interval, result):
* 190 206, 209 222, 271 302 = 0.03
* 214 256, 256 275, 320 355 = 0.12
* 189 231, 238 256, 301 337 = 0.07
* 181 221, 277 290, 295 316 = -0.14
